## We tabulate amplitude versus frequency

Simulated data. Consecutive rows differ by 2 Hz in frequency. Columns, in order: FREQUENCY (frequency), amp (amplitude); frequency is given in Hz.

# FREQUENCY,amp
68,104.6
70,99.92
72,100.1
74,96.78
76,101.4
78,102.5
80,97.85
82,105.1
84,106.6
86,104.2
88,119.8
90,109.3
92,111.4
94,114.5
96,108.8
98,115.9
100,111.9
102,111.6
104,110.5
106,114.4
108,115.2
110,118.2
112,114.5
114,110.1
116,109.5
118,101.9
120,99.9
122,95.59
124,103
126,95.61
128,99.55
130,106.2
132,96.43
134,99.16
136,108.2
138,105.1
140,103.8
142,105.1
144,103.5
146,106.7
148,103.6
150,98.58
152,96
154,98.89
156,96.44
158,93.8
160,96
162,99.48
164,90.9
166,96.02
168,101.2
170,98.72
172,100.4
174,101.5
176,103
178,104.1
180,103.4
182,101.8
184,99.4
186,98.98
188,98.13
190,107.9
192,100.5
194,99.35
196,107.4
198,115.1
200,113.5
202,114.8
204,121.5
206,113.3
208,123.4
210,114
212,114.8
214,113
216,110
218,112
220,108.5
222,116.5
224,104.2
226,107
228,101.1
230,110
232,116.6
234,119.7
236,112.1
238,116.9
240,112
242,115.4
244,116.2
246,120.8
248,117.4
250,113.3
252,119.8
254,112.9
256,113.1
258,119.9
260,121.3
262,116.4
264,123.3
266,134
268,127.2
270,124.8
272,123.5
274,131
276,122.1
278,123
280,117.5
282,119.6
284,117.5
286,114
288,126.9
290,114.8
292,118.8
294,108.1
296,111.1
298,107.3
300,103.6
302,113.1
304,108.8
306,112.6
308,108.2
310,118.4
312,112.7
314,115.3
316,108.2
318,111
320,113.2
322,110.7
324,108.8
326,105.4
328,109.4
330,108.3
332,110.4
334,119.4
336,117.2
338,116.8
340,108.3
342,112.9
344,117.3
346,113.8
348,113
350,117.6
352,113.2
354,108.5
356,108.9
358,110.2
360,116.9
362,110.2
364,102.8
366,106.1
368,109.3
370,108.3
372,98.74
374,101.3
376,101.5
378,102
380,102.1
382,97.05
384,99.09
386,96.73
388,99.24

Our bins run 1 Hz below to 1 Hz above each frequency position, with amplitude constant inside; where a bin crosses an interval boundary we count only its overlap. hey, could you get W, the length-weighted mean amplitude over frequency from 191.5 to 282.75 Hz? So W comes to 116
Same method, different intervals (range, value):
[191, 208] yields 111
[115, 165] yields 101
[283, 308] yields 113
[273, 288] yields 121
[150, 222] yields 105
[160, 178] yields 99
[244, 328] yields 116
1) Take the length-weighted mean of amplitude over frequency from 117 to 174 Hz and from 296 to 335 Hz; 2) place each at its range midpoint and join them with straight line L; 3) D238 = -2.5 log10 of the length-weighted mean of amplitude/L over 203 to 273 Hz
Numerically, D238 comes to -0.10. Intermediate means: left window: 100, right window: 111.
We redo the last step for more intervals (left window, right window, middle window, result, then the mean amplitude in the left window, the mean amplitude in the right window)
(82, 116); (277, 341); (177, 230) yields 0.04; 112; 113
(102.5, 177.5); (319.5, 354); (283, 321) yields -0.02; 103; 113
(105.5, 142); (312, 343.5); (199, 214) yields -0.08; 105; 112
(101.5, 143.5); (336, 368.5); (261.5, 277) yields -0.15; 106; 112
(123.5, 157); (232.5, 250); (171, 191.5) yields 0.06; 101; 116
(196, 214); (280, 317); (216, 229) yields 0.07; 116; 113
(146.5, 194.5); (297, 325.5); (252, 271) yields -0.14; 99.6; 111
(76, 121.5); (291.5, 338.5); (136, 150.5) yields 0.06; 109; 111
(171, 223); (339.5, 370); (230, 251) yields -0.06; 108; 111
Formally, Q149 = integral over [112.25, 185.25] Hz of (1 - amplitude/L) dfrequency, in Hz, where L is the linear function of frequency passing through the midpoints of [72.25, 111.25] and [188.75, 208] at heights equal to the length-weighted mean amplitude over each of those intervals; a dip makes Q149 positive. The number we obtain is 6.0 Hz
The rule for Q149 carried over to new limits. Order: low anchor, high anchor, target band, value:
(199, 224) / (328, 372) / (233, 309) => -2.9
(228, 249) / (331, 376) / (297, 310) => 0.3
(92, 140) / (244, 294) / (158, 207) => 4.1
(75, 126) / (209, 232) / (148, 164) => 1.8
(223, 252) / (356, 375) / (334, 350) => -0.9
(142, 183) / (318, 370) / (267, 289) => -3.1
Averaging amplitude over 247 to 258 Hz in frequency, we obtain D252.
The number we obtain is 116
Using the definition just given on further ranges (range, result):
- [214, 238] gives 111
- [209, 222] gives 112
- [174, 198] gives 103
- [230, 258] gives 116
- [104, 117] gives 113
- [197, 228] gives 113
